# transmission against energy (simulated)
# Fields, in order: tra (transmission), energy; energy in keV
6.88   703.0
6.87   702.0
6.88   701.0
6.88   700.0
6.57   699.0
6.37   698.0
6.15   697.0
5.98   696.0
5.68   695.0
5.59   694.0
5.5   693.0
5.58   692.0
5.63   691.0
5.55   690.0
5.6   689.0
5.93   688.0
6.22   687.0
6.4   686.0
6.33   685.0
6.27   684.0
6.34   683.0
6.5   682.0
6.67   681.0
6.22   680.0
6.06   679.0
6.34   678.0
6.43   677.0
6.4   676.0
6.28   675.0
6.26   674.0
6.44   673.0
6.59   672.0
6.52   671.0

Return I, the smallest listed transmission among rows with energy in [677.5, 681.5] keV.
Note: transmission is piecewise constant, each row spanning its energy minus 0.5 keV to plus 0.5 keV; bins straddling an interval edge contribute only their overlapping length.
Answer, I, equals 6.06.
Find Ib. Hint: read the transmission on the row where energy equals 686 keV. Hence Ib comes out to 6.4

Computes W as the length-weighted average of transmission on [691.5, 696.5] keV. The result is 5.67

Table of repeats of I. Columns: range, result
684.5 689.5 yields 5.6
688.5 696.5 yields 5.5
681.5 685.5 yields 6.27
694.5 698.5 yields 5.68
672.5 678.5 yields 6.26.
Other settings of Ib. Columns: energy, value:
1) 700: 6.88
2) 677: 6.43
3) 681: 6.67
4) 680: 6.22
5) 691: 5.63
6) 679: 6.06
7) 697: 6.15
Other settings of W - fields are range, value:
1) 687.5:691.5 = 5.68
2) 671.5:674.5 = 6.43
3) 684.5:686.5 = 6.37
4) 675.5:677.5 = 6.42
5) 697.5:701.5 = 6.67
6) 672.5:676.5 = 6.34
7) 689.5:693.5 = 5.57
